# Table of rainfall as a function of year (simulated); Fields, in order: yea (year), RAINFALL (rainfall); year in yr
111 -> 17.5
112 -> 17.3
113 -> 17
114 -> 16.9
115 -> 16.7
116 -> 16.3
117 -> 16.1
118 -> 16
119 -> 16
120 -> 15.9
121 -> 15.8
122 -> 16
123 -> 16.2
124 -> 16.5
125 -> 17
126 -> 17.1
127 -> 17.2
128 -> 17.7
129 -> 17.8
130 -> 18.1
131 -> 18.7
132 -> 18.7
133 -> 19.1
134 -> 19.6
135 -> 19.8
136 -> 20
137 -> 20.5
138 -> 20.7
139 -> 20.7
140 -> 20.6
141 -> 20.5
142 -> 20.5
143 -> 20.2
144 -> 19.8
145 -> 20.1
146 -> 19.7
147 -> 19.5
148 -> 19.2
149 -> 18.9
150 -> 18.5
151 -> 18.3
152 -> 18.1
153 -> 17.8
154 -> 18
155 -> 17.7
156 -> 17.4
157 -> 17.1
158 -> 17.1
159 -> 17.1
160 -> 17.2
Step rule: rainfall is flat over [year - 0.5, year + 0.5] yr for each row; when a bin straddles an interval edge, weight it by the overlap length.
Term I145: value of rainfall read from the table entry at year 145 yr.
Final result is 20.1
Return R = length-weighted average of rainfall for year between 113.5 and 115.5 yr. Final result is 16.8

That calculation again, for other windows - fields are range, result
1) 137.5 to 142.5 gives 20.6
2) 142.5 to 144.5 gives 20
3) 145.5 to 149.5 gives 19.3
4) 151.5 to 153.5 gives 18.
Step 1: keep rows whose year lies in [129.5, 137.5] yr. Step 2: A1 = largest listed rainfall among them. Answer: 20.5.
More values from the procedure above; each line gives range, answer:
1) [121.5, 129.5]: 17.8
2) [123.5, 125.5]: 17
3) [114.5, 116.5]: 16.7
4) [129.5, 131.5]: 18.7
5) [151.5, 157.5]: 18.1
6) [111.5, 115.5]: 17.3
